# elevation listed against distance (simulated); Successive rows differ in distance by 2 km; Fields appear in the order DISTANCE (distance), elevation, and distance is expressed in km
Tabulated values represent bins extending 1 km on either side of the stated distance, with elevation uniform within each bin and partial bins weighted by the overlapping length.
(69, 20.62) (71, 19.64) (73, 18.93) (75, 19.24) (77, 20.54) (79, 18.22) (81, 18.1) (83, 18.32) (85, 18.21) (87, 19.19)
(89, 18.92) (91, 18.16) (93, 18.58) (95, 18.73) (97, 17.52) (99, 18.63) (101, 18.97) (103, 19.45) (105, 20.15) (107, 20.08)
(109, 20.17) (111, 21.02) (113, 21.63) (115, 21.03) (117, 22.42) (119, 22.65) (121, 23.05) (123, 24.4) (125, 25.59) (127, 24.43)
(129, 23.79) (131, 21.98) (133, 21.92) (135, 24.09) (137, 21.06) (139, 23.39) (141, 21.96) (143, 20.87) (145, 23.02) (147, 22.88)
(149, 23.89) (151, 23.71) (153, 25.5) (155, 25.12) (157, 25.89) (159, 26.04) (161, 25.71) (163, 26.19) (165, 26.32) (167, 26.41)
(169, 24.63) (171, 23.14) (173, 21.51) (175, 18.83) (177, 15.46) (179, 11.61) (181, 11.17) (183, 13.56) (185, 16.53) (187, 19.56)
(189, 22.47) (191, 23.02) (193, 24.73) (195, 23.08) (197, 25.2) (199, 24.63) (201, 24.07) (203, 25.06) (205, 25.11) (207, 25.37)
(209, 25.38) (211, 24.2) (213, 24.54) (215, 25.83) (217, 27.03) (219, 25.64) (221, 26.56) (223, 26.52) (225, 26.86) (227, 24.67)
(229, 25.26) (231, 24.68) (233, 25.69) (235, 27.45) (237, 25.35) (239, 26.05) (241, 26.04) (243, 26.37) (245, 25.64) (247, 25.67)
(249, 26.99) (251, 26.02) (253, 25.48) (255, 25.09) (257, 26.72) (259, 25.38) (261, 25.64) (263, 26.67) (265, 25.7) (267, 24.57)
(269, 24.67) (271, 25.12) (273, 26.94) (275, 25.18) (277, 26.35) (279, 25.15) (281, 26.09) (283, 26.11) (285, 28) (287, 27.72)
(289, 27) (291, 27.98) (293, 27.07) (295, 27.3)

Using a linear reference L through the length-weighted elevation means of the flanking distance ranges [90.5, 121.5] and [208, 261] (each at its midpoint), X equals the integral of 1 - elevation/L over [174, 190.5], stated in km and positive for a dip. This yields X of 5.0 km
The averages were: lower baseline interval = 20.1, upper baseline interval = 25.8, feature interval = 16.4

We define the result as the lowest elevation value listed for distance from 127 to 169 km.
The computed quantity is 20.87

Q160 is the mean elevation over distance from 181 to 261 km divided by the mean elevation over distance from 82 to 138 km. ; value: 1.18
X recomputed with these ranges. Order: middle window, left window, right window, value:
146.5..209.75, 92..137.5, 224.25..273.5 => 2.37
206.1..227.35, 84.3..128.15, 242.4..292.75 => -1.17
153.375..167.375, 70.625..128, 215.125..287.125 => -2.11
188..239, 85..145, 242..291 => -1.70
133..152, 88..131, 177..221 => -1.16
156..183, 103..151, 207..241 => 2.64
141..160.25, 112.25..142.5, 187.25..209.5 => -0.58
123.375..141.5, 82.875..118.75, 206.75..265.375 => -1.86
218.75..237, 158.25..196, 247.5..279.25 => -1.62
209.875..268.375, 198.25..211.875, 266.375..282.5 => -1.41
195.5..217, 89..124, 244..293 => -0.99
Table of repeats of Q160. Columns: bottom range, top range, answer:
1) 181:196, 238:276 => 1.30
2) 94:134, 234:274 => 1.21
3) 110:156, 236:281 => 1.12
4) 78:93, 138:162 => 1.30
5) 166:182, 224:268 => 1.35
